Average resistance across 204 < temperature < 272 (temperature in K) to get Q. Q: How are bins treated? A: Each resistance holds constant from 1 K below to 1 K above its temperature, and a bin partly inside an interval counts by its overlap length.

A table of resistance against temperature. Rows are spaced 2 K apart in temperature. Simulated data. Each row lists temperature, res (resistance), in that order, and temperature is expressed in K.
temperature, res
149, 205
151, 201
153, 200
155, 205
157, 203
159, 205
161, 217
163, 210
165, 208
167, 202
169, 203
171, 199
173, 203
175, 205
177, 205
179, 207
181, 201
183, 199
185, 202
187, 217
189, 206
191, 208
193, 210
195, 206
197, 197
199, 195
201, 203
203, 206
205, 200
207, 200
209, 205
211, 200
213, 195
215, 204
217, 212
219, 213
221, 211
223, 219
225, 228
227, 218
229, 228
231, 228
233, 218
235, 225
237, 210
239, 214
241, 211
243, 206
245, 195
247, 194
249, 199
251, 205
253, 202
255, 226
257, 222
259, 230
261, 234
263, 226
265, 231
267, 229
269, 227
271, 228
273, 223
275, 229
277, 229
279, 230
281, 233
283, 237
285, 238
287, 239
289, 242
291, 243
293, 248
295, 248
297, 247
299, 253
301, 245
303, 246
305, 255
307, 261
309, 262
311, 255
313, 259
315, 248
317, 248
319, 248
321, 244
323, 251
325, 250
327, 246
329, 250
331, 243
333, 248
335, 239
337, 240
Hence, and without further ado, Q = 214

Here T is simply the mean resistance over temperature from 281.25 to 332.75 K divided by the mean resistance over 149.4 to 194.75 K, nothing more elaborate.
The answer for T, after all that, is 1.21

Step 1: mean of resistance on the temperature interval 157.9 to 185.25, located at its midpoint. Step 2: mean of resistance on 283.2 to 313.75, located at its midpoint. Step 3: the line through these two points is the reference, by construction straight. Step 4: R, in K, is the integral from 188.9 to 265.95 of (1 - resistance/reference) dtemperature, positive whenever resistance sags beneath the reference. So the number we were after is 4.42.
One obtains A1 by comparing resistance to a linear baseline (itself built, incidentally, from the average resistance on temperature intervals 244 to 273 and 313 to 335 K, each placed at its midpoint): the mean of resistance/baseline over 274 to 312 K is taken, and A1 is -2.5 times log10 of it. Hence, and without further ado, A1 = -0.05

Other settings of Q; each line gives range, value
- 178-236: 209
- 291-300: 248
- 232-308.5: 229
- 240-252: 202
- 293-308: 251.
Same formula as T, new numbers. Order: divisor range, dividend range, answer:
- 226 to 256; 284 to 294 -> 1.14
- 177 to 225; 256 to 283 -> 1.11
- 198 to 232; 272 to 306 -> 1.15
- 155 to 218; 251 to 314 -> 1.16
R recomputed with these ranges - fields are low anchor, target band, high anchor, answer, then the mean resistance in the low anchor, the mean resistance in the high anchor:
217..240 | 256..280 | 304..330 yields 0.6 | 219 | 252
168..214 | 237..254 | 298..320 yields 1.7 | 203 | 253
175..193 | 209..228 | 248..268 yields 0.2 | 206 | 220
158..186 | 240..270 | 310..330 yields 1.9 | 205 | 250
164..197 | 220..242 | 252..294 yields 0.0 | 205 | 231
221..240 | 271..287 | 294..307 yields 0.6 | 220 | 250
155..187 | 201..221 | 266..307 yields 1.2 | 205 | 239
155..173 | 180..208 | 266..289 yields 1.2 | 206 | 232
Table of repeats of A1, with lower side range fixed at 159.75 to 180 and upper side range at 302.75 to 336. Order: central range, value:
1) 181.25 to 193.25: 0.02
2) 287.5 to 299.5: -0.02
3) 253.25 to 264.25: 0.03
